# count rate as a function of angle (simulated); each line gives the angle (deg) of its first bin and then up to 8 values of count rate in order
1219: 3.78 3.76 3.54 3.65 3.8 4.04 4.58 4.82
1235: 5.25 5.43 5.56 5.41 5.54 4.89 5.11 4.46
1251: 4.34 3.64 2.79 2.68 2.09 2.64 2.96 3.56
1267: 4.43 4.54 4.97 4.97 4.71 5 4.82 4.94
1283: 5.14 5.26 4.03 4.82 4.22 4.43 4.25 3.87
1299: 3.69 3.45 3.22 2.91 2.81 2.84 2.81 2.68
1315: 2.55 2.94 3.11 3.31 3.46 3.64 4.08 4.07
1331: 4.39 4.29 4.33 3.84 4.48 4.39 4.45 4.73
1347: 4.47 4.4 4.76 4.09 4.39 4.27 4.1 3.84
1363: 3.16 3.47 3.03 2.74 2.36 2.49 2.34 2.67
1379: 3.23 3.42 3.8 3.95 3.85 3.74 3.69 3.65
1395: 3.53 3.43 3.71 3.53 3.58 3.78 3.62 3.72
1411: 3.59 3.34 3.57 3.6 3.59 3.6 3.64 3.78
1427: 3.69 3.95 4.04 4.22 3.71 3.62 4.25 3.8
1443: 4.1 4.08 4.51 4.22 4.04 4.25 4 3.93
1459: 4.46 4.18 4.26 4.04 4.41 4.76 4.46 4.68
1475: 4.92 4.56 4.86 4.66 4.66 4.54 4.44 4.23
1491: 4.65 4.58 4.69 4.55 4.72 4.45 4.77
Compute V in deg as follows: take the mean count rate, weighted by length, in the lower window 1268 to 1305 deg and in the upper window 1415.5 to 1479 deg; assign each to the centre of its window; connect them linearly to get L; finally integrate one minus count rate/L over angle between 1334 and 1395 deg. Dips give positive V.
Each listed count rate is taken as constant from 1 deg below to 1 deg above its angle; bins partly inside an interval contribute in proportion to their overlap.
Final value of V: 7.7 deg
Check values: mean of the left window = 4.42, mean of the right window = 4.12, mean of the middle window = 3.73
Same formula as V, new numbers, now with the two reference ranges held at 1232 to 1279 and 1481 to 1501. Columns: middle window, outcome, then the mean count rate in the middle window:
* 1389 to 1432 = 8.0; 3.65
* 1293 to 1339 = 9.2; 3.52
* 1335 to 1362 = 0.7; 4.32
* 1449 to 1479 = 1.1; 4.37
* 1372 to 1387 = 4.3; 3.18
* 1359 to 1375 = 5.1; 3.04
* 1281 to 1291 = -0.9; 4.77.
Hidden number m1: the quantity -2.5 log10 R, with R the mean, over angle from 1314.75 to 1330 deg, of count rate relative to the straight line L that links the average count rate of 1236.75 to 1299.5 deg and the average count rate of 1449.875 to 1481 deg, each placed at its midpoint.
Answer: 0.26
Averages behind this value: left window 4.34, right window 4.4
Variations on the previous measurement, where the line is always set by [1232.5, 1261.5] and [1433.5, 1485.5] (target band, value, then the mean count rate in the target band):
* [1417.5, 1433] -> 0.14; 3.78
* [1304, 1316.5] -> 0.48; 2.77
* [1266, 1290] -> -0.11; 4.8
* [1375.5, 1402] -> 0.22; 3.53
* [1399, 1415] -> 0.20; 3.6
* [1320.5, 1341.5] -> 0.07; 4.03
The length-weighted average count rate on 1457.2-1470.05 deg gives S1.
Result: 4.33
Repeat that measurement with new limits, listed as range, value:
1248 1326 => 3.77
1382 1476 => 3.93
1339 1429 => 3.67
